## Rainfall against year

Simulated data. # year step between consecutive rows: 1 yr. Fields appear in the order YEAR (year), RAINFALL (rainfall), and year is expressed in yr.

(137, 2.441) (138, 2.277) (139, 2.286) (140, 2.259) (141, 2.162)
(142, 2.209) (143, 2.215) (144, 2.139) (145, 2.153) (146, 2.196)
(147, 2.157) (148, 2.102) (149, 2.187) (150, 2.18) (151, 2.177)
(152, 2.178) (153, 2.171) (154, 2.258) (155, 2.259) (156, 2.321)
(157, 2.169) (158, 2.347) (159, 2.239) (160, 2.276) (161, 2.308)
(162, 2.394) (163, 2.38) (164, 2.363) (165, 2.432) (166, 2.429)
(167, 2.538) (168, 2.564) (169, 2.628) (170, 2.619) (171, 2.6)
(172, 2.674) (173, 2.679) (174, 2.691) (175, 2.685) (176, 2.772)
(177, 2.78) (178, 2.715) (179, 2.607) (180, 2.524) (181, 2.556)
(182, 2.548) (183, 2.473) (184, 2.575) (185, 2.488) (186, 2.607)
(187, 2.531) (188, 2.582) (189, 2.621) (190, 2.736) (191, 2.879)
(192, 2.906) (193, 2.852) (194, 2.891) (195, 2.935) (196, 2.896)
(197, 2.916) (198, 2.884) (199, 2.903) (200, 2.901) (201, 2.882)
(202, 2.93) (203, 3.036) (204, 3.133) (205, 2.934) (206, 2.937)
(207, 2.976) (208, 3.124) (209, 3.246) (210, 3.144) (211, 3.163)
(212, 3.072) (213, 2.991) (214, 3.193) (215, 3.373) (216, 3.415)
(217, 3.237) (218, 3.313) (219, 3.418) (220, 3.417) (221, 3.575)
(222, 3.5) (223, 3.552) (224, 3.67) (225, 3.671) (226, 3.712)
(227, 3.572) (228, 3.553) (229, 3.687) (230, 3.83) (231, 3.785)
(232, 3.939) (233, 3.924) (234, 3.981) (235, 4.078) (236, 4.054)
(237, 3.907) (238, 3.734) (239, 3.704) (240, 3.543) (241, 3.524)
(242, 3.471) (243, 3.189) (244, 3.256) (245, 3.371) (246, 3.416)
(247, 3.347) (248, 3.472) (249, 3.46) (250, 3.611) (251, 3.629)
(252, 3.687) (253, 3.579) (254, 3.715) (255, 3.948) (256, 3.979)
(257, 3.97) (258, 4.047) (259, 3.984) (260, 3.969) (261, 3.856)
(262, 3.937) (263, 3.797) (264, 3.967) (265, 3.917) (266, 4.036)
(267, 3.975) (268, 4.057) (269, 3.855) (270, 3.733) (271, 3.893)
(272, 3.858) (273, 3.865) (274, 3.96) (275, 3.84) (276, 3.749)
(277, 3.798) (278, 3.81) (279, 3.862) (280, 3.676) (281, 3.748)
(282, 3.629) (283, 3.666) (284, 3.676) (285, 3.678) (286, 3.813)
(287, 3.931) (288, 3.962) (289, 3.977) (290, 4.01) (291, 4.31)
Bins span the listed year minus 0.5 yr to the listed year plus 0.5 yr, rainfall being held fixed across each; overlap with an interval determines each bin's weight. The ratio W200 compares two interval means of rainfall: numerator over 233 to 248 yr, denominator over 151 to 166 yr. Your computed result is 1.58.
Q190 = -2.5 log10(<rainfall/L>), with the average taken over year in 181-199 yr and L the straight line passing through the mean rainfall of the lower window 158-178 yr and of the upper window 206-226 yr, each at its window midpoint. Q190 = 0.065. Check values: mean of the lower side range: 2.53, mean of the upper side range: 3.32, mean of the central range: 2.72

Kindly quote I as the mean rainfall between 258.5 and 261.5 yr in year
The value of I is 3.94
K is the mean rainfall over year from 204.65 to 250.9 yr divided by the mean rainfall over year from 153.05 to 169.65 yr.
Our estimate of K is 1.5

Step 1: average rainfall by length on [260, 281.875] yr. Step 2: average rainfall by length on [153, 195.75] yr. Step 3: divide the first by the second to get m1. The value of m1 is 1.5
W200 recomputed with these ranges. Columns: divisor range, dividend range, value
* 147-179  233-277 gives 1.56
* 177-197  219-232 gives 1.35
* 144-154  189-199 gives 1.32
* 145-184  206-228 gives 1.38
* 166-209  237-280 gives 1.36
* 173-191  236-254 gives 1.35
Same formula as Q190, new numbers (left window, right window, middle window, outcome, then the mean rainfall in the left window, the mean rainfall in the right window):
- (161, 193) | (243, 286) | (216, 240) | -0.12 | 2.6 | 3.76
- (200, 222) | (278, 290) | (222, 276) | -0.08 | 3.17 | 3.79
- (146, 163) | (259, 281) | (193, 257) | -0.06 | 2.24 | 3.88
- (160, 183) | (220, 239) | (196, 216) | 0.08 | 2.56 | 3.75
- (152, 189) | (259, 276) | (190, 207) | -0.01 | 2.49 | 3.9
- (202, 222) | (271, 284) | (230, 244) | -0.10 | 3.2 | 3.79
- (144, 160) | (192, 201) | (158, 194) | 0.00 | 2.21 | 2.9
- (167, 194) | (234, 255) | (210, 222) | -0.04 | 2.65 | 3.61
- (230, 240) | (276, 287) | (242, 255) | 0.10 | 3.88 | 3.75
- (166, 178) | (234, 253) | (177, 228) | 0.02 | 2.65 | 3.59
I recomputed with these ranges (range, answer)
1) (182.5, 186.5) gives 2.54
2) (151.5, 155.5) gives 2.22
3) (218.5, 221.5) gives 3.47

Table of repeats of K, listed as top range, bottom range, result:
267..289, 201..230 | 1.16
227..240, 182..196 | 1.42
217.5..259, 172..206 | 1.32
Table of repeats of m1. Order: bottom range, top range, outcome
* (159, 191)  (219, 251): 1.42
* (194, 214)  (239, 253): 1.16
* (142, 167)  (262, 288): 1.70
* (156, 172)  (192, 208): 1.21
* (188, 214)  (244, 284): 1.28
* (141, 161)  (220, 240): 1.70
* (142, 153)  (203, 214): 1.42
